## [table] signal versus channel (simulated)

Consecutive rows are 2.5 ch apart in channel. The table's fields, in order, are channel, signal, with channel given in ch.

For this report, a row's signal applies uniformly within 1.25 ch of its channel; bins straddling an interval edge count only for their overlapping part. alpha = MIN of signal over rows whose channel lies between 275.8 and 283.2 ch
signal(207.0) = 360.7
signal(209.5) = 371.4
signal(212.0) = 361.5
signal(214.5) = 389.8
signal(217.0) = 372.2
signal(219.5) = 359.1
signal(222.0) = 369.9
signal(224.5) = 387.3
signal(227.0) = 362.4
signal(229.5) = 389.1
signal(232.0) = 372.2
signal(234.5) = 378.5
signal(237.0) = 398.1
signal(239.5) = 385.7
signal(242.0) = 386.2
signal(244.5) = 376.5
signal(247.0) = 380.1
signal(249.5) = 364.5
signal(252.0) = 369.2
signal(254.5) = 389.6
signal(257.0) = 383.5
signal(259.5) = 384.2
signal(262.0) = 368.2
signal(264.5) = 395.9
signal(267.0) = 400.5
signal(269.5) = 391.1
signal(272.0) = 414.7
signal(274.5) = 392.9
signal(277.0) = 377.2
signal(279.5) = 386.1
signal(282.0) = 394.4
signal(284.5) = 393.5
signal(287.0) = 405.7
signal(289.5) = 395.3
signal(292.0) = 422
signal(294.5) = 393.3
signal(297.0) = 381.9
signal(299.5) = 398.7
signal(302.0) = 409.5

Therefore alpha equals 377.2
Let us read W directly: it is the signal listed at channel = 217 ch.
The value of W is 372.2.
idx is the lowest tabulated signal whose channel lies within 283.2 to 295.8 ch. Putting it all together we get 393.3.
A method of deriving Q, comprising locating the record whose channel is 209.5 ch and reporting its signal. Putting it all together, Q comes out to 371.4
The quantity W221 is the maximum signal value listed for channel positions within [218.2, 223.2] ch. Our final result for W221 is 369.9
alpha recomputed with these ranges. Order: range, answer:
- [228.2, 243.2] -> 372.2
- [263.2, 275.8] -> 391.1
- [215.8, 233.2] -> 359.1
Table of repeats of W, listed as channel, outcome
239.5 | 385.7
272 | 414.7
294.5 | 393.3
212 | 361.5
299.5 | 398.7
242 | 386.2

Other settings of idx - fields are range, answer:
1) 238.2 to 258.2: 364.5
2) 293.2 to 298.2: 381.9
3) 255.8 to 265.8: 368.2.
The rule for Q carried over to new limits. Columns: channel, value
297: 381.9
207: 360.7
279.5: 386.1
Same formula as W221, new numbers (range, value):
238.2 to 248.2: 386.2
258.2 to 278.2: 414.7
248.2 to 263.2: 389.6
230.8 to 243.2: 398.1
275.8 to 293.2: 422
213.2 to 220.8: 389.8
